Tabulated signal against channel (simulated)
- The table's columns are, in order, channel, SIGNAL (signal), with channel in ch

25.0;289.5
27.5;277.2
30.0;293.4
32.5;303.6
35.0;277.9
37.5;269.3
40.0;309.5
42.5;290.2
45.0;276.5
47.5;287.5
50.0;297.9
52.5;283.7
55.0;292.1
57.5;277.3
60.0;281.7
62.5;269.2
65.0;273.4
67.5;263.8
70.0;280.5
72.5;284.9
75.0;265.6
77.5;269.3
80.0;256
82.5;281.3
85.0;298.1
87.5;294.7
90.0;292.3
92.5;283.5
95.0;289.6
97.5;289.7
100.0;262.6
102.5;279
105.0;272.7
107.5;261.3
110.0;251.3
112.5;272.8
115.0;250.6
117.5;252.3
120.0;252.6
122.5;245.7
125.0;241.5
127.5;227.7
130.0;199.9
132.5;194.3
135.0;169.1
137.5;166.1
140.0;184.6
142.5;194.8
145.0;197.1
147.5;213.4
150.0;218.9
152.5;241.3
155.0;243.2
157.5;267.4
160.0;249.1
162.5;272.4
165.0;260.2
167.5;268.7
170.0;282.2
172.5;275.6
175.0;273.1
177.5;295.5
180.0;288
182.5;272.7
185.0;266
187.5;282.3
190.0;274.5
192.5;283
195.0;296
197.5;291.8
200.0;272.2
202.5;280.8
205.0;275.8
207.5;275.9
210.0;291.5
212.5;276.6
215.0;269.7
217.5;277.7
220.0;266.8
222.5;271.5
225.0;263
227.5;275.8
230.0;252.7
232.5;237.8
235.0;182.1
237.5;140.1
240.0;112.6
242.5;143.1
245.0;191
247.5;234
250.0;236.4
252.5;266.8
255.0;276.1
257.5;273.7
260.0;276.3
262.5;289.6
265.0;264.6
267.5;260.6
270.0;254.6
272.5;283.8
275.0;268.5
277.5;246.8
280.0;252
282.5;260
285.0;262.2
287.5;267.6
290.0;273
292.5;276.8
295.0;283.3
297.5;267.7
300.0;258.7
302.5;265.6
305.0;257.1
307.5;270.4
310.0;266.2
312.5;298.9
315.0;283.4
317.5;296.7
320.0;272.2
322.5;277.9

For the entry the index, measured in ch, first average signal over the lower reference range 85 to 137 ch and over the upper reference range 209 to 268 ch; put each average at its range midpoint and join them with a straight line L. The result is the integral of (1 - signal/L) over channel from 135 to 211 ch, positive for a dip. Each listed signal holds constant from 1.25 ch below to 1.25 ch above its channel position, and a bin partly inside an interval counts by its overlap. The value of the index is -2.7 ch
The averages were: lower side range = 254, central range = 257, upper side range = 242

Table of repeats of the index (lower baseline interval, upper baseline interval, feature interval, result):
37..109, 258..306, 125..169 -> 8.5 ch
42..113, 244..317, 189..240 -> 2.0 ch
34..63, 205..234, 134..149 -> 4.8 ch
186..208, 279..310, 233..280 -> 6.6 ch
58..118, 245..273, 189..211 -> -1.4 ch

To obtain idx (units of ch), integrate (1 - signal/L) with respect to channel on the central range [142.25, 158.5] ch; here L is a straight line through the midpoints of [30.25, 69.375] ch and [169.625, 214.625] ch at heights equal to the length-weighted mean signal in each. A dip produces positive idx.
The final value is 3.2 ch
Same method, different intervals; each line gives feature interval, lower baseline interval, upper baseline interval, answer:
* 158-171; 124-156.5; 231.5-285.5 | -3.23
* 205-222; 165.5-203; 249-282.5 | -0.09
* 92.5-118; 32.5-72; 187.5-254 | 0.25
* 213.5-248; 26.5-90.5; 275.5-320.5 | 6.39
